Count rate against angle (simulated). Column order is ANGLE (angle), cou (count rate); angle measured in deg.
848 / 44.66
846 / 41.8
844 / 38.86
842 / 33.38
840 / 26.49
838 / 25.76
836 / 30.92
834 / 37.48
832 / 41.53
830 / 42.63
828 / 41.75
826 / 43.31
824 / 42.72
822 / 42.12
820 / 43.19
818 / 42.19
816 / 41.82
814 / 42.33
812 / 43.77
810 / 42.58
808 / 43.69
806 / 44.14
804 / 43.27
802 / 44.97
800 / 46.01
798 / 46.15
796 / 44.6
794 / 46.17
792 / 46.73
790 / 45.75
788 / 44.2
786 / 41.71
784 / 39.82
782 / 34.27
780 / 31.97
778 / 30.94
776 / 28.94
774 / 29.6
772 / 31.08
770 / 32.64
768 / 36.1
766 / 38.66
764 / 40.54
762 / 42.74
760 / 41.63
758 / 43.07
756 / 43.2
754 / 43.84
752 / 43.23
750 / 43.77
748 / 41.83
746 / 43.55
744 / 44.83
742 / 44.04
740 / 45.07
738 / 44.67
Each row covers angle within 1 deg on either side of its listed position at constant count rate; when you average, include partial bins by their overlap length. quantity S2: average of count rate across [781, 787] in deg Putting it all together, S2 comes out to 38.6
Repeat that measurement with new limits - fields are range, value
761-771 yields 38.1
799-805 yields 44.8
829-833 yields 42.1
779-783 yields 33.1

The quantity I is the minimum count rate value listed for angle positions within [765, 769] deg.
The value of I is 36.1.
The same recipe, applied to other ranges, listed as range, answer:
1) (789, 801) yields 44.6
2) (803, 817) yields 41.82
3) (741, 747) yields 43.55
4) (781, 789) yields 34.27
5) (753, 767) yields 38.66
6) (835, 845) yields 25.76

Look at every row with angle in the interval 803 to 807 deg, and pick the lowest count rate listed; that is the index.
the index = 43.27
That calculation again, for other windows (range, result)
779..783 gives 31.97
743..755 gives 41.83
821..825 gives 42.12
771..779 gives 28.94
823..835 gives 37.48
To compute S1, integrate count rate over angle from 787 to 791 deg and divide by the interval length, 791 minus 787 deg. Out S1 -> 45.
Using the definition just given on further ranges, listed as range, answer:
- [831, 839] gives 33.9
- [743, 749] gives 43.4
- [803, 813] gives 43.5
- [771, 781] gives 30.5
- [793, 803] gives 45.6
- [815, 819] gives 42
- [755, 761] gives 42.6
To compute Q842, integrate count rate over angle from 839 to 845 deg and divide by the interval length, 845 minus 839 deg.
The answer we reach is 32.9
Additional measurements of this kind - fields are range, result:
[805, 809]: 43.9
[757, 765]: 42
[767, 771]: 34.4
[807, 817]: 42.8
